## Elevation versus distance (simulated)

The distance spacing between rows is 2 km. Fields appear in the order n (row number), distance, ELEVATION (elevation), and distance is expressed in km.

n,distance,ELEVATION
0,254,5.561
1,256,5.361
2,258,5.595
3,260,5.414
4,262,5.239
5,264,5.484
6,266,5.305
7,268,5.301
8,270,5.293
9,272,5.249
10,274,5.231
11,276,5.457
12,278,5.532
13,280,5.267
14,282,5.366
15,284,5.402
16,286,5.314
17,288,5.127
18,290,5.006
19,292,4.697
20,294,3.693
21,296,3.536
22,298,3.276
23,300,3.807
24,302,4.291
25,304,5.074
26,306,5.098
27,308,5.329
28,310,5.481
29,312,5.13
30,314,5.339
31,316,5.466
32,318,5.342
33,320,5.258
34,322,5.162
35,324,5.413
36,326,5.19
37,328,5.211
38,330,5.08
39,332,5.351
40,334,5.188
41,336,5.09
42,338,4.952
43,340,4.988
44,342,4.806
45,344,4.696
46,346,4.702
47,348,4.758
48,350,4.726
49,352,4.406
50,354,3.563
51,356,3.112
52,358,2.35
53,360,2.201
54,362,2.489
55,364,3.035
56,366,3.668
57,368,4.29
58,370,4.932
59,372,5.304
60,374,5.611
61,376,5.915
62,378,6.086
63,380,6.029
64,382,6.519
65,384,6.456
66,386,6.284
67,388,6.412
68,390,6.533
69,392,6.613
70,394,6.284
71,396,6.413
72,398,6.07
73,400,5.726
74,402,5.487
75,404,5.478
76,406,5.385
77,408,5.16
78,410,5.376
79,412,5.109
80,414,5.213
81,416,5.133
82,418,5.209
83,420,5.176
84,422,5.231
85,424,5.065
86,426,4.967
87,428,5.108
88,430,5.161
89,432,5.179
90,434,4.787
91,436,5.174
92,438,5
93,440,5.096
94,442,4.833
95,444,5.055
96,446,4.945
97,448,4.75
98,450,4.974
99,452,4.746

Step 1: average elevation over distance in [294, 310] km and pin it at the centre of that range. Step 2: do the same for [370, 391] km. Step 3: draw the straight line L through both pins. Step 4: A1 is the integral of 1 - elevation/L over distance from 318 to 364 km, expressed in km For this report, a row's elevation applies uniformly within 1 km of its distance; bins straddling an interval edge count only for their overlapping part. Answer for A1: 5.99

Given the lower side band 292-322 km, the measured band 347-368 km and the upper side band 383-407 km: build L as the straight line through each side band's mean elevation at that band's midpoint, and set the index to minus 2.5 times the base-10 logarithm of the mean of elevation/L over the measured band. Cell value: 0.50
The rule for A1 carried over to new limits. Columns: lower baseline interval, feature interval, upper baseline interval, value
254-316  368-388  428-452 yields -3.4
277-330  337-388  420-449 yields 3.3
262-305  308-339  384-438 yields -0.9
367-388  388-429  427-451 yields -1.2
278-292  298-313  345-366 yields -0.2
